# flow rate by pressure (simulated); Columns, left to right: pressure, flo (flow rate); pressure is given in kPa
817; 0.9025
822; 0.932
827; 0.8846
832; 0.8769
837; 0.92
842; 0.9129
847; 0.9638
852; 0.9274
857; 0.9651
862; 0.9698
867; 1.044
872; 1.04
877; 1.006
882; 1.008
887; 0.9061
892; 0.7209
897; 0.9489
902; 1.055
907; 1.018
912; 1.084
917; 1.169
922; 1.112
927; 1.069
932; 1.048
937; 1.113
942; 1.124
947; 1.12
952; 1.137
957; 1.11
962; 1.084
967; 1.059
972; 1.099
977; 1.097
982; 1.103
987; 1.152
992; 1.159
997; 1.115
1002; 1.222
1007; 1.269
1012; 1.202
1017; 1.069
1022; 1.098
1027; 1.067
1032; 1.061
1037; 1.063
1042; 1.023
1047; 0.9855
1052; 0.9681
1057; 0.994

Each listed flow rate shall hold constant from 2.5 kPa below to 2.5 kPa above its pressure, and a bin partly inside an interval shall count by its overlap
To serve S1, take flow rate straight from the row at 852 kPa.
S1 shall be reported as 0.9274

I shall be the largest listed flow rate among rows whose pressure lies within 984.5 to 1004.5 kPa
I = 1.222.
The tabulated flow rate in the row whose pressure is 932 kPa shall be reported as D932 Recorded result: 1.048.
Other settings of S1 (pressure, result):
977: 1.097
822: 0.932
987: 1.152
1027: 1.067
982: 1.103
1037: 1.063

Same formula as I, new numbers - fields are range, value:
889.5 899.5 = 0.9489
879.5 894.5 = 1.008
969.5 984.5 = 1.103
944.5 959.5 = 1.137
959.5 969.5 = 1.084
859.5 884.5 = 1.044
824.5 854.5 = 0.9638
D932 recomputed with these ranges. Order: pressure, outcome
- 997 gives 1.115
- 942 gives 1.124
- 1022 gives 1.098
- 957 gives 1.11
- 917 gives 1.169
